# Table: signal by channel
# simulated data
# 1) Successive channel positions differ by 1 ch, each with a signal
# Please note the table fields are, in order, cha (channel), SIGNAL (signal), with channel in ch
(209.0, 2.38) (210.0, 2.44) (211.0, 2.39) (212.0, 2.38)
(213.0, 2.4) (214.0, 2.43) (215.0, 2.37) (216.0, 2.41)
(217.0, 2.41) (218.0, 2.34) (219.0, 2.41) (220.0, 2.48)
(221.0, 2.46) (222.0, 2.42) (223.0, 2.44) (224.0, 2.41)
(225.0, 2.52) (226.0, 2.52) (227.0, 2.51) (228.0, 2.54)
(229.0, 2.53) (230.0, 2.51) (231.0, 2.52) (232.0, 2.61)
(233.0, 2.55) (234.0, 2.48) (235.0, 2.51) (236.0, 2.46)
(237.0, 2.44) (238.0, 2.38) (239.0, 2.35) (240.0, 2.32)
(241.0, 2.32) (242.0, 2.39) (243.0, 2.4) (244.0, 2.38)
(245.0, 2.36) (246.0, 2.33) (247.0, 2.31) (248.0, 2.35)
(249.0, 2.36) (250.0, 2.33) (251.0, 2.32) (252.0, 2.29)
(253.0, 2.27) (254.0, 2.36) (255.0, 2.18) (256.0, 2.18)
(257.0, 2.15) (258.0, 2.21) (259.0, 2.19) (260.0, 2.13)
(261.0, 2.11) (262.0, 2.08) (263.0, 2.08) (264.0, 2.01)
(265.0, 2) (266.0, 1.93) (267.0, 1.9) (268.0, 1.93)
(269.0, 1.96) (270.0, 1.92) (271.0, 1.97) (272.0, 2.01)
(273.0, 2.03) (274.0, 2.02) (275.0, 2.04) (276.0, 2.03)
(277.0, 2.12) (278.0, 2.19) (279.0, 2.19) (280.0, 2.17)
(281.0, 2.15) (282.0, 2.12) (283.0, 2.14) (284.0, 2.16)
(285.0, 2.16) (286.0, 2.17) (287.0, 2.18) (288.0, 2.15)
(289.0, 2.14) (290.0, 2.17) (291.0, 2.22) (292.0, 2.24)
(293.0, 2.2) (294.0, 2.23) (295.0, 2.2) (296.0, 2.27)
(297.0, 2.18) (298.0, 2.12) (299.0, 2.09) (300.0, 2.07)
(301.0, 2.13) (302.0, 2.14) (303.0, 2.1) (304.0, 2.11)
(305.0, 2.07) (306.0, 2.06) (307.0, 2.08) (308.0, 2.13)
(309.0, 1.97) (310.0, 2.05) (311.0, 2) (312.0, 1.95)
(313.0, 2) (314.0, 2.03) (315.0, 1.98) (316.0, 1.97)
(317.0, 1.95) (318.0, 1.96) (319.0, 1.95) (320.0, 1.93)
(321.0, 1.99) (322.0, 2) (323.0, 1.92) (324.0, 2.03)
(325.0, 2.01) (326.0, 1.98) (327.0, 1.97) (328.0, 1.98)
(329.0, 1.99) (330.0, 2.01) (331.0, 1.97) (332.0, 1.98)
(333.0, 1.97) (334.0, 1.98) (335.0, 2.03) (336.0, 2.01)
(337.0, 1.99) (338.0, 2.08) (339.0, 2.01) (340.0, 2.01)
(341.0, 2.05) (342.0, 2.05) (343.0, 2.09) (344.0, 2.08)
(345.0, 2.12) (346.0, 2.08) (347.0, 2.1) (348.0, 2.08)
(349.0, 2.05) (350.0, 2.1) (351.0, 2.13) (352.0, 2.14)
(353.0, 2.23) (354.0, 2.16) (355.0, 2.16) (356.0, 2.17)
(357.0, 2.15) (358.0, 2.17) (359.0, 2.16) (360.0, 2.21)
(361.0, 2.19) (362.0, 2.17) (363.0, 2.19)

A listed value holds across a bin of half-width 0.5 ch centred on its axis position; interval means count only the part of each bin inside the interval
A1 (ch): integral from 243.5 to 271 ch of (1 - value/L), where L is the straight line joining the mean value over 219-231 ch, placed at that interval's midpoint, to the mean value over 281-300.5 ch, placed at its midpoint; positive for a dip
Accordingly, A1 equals 1.9 ch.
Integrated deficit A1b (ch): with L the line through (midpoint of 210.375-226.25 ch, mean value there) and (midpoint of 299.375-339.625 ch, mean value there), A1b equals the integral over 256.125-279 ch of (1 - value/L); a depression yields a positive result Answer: 1.8 ch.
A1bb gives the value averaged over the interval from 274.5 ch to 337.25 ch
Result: 2.07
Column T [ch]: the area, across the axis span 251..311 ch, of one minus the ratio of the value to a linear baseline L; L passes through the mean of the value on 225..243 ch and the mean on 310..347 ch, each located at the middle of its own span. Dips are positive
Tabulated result 3.1 ch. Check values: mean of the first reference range 2.47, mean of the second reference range 2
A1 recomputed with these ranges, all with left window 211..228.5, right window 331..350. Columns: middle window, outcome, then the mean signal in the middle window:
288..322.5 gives 1.2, 2.08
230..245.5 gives -0.4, 2.43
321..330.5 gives 0.5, 1.99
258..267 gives 0.9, 2.06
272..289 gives 0.9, 2.12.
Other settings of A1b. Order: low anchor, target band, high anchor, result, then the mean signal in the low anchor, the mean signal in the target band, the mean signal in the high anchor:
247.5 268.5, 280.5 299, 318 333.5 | -0.9 ch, 2.16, 2.18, 1.98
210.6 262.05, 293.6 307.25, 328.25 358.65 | 0.4 ch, 2.38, 2.13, 2.07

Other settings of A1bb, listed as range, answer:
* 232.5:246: 2.41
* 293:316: 2.09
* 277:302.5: 2.17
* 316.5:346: 2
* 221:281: 2.26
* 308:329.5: 1.98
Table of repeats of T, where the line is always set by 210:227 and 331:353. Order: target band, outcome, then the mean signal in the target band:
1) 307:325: 1.2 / 1.99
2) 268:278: 1.1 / 2.02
